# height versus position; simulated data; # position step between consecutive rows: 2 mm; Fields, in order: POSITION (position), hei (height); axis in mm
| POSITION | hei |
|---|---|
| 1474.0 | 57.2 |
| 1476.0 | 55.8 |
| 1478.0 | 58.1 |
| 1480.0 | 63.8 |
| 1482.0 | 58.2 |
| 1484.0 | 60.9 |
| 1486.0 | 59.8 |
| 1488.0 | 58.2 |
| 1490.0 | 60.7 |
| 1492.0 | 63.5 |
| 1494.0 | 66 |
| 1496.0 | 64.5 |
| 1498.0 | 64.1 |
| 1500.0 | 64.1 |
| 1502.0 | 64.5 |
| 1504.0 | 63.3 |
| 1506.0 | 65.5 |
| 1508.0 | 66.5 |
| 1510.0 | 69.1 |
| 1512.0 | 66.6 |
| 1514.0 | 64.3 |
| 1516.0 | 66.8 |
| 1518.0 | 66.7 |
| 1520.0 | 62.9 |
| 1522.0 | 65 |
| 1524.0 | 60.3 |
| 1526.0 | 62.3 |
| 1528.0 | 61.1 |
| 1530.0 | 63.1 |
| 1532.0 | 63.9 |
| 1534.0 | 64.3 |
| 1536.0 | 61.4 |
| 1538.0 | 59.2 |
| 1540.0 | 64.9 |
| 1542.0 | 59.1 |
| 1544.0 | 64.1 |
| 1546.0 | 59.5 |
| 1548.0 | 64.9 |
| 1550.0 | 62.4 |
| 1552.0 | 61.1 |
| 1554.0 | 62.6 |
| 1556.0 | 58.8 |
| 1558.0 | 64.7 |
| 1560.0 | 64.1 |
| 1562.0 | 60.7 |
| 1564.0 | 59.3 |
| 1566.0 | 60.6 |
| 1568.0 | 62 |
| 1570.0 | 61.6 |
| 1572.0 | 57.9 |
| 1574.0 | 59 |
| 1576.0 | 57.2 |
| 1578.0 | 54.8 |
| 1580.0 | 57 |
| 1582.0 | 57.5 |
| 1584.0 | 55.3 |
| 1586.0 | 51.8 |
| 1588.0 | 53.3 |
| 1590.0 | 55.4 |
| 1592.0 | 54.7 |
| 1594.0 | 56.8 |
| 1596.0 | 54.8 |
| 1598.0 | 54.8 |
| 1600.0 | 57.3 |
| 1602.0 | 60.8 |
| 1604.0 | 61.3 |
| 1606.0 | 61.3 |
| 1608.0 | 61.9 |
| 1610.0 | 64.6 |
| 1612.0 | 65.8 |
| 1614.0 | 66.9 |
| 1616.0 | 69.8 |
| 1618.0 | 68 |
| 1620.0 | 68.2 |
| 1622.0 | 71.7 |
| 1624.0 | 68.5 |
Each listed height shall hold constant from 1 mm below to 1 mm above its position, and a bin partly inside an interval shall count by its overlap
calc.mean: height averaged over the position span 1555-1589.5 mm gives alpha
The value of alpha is 58.5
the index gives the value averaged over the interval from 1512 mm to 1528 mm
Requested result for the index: 64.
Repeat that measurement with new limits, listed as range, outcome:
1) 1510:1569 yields 62.8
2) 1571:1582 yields 57.2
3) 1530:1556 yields 62.2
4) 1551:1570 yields 61.5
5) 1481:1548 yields 63.2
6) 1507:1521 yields 66.1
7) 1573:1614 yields 58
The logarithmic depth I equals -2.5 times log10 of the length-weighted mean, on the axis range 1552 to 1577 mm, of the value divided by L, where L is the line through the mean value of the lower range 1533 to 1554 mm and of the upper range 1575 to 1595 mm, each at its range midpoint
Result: -0.04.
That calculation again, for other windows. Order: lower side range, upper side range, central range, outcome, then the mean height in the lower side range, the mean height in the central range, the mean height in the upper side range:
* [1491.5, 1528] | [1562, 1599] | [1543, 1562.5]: -0.04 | 64.7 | 62.3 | 57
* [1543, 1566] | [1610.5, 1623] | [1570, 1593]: 0.15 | 62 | 56.1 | 68.2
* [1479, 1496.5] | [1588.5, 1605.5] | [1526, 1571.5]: -0.05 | 61.7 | 61.9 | 57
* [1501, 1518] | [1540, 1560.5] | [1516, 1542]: 0.02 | 65.9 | 62.9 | 62.2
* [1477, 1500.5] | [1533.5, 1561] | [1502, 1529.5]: -0.05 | 61.8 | 64.6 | 62.2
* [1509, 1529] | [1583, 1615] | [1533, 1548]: 0.02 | 64.5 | 62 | 58.5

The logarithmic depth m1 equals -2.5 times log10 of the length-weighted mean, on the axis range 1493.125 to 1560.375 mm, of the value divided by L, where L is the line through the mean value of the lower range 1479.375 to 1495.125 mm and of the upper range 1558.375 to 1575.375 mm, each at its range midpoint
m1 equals -0.044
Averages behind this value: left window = 61.4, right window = 60.7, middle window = 63.6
